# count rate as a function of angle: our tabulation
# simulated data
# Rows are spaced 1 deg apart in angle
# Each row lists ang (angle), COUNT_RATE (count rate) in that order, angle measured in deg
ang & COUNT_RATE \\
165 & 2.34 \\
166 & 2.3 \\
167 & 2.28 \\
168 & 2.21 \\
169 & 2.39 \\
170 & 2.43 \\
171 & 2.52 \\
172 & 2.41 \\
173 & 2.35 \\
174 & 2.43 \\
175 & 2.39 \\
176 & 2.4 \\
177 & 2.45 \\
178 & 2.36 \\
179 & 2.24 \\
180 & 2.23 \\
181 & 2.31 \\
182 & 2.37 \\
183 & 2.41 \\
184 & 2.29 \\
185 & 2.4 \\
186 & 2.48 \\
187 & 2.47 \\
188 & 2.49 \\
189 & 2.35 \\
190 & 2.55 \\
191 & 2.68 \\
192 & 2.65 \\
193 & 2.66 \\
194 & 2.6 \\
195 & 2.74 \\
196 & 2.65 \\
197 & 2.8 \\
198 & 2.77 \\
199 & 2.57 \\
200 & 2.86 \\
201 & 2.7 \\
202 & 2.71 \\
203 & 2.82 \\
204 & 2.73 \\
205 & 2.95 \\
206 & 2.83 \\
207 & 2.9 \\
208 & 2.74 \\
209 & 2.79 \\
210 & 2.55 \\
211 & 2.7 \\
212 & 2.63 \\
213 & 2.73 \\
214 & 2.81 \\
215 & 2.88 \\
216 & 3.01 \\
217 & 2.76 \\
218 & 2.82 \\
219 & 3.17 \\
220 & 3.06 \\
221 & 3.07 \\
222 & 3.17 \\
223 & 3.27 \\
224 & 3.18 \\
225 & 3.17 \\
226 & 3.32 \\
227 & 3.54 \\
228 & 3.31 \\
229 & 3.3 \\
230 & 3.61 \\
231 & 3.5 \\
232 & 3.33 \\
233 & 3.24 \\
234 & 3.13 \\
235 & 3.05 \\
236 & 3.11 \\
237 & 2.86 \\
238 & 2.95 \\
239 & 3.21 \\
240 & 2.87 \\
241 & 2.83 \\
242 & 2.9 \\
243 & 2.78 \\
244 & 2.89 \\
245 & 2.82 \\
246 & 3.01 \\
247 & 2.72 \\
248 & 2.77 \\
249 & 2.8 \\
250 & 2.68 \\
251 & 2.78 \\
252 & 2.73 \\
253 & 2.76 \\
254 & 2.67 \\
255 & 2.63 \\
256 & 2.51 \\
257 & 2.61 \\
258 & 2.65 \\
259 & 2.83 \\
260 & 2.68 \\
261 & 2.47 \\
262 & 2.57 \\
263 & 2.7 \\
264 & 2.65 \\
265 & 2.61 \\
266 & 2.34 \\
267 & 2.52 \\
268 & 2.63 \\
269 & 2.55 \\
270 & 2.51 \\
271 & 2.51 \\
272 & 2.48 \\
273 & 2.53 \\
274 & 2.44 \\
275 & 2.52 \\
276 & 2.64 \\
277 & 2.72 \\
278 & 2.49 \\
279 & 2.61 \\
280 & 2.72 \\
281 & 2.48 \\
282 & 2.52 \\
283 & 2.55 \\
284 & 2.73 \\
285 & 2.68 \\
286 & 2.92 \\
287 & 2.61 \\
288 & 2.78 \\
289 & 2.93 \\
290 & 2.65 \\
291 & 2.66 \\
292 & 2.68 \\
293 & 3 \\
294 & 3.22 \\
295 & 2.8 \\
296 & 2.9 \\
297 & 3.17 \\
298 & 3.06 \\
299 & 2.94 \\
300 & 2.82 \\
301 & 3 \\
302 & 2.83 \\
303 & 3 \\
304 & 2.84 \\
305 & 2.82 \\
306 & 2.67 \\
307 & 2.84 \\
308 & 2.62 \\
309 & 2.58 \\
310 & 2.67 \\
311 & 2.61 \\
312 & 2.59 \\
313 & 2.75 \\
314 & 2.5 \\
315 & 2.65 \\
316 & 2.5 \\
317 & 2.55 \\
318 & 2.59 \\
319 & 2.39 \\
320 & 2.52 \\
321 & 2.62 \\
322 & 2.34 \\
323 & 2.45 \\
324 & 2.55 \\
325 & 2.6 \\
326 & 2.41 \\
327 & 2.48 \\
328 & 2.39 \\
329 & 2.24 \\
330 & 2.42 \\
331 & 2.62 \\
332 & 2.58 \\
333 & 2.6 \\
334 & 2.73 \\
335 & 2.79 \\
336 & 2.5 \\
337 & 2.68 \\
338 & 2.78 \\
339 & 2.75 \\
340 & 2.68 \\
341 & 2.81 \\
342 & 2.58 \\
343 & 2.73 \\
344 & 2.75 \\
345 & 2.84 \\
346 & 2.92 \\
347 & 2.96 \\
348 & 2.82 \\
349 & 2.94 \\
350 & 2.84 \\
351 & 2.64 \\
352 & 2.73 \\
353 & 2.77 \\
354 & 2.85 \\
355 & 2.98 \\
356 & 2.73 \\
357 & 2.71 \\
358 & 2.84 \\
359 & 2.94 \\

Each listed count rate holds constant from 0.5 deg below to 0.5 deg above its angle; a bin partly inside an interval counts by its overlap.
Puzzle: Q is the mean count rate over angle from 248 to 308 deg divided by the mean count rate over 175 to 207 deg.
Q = 1.05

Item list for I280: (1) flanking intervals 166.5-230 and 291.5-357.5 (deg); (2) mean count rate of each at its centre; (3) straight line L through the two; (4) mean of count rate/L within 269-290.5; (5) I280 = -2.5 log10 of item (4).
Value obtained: 0.04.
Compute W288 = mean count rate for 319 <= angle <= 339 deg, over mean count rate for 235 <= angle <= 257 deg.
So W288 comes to 0.9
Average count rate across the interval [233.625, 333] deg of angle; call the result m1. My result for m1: 2.69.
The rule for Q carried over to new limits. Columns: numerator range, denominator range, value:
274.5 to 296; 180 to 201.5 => 1.06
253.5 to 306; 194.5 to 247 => 0.91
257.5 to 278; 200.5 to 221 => 0.91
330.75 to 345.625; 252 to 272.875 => 1.04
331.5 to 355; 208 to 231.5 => 0.90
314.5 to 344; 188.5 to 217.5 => 0.94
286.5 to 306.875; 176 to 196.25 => 1.16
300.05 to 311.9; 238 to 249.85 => 0.96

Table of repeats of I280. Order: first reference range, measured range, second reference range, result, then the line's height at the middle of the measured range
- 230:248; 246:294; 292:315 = 0.11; 2.93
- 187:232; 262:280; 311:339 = 0.06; 2.71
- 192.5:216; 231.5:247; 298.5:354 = -0.10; 2.73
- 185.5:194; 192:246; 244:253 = -0.11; 2.67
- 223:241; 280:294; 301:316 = 0.05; 2.85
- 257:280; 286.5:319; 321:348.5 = -0.07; 2.61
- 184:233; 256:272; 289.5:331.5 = 0.07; 2.77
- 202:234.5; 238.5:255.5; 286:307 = 0.06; 2.97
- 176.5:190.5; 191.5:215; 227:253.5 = -0.06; 2.6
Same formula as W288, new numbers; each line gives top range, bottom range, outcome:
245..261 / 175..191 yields 1.13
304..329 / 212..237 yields 0.82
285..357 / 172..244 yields 0.97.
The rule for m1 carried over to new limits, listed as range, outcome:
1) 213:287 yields 2.83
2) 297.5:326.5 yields 2.67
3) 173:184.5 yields 2.35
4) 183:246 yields 2.88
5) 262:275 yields 2.54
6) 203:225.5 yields 2.9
